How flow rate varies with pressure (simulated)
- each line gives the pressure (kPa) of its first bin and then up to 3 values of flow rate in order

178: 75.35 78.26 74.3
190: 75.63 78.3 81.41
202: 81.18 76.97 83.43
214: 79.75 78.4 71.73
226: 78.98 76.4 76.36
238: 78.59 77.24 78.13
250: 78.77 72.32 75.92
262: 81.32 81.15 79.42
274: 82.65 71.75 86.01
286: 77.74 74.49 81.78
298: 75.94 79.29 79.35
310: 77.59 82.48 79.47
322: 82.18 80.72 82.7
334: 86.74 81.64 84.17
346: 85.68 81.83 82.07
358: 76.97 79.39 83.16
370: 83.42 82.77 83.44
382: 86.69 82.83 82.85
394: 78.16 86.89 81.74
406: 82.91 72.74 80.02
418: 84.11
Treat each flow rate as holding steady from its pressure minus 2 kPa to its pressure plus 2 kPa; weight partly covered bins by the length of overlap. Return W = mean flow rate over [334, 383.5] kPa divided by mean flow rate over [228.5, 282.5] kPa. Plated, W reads 1.06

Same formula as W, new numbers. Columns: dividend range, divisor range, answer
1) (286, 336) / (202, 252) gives 1.03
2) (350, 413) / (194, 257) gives 1.05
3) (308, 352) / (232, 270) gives 1.06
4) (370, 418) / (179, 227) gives 1.05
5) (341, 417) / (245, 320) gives 1.04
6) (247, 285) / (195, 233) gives 1.00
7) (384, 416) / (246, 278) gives 1.03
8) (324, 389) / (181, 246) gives 1.06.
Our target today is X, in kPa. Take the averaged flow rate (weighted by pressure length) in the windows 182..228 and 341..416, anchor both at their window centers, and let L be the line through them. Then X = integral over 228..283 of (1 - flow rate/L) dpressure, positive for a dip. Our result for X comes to 0.8 kPa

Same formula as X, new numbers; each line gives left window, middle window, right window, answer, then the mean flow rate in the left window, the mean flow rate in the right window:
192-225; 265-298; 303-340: 0.6 kPa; 78.9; 81.4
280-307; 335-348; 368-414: -0.5 kPa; 79.2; 82.1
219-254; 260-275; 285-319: -0.6 kPa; 76.8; 78.7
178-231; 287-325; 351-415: 0.4 kPa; 78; 81.7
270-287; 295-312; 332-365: 0.5 kPa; 79.6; 82.3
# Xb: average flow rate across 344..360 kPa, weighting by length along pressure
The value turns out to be 81.6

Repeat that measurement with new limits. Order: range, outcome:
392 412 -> 80.5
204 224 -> 78.1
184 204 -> 78.2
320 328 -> 81.5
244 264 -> 77.3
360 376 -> 82.2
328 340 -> 83.7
